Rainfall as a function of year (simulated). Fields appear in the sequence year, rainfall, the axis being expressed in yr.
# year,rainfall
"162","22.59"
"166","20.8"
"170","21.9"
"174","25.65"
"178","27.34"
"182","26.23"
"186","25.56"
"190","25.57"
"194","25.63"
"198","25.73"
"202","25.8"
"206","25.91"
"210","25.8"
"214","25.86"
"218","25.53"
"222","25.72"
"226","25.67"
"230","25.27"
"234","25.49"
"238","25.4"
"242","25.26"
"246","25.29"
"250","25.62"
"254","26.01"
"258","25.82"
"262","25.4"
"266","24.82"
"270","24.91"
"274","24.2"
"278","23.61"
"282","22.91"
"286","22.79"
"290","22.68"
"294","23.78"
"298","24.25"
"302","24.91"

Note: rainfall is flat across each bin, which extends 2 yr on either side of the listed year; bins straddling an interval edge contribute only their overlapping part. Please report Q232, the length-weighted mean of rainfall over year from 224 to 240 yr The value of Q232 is 25.5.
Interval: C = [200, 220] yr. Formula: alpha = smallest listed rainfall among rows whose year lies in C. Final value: 25.53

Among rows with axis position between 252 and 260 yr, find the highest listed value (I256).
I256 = 26.01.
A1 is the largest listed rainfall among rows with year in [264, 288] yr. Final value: 24.91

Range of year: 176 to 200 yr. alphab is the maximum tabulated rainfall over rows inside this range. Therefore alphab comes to 27.34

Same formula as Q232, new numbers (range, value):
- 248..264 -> 25.7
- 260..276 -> 24.8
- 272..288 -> 23.4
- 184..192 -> 25.6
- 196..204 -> 25.8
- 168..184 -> 25.3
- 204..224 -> 25.8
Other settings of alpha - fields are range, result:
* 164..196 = 20.8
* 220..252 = 25.26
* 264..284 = 22.91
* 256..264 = 25.4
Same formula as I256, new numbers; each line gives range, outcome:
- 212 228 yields 25.86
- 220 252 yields 25.72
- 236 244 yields 25.4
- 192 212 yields 25.91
